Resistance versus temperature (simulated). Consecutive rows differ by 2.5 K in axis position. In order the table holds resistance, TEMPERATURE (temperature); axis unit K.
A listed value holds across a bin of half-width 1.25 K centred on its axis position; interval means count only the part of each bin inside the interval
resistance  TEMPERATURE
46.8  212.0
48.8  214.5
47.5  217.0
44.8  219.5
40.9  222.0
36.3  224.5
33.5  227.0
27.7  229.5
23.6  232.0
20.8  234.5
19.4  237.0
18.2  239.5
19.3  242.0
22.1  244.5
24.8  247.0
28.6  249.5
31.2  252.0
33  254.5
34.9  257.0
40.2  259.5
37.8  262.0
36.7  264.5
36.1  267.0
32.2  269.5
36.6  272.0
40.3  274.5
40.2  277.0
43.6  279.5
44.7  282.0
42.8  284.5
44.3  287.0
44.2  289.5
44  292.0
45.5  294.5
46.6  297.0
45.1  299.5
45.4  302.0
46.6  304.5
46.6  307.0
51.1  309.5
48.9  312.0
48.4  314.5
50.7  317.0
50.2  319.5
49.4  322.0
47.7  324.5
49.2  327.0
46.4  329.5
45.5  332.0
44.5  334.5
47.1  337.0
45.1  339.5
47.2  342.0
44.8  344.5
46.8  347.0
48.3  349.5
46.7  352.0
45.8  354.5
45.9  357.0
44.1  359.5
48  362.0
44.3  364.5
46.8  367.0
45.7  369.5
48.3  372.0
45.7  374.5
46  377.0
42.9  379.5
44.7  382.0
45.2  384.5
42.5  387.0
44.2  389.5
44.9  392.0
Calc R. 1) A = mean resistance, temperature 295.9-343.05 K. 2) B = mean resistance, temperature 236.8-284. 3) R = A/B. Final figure 1.43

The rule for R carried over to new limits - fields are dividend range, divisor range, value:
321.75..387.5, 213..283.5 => 1.36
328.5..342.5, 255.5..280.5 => 1.22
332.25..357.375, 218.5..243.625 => 1.64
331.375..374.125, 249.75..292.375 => 1.19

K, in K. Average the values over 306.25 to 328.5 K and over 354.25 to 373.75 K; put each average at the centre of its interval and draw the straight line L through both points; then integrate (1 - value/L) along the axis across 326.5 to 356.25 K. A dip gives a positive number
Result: 0.8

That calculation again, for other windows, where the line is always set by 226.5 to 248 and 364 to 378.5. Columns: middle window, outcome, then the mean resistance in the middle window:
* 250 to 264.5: -4.8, 35.2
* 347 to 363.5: -1.2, 46.5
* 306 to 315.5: -3.5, 48.8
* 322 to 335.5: -2.9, 47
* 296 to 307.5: -4.0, 46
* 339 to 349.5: -1.2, 46.3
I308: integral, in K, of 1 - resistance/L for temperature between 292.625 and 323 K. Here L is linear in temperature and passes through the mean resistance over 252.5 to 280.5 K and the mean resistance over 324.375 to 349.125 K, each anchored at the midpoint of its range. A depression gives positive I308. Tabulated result -3.7 K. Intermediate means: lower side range 37.2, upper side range 46.4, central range 47.8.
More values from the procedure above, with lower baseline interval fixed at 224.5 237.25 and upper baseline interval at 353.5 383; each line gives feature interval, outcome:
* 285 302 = -4.63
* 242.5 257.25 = 0.54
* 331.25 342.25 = -1.19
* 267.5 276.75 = -1.27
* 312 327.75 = -4.17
